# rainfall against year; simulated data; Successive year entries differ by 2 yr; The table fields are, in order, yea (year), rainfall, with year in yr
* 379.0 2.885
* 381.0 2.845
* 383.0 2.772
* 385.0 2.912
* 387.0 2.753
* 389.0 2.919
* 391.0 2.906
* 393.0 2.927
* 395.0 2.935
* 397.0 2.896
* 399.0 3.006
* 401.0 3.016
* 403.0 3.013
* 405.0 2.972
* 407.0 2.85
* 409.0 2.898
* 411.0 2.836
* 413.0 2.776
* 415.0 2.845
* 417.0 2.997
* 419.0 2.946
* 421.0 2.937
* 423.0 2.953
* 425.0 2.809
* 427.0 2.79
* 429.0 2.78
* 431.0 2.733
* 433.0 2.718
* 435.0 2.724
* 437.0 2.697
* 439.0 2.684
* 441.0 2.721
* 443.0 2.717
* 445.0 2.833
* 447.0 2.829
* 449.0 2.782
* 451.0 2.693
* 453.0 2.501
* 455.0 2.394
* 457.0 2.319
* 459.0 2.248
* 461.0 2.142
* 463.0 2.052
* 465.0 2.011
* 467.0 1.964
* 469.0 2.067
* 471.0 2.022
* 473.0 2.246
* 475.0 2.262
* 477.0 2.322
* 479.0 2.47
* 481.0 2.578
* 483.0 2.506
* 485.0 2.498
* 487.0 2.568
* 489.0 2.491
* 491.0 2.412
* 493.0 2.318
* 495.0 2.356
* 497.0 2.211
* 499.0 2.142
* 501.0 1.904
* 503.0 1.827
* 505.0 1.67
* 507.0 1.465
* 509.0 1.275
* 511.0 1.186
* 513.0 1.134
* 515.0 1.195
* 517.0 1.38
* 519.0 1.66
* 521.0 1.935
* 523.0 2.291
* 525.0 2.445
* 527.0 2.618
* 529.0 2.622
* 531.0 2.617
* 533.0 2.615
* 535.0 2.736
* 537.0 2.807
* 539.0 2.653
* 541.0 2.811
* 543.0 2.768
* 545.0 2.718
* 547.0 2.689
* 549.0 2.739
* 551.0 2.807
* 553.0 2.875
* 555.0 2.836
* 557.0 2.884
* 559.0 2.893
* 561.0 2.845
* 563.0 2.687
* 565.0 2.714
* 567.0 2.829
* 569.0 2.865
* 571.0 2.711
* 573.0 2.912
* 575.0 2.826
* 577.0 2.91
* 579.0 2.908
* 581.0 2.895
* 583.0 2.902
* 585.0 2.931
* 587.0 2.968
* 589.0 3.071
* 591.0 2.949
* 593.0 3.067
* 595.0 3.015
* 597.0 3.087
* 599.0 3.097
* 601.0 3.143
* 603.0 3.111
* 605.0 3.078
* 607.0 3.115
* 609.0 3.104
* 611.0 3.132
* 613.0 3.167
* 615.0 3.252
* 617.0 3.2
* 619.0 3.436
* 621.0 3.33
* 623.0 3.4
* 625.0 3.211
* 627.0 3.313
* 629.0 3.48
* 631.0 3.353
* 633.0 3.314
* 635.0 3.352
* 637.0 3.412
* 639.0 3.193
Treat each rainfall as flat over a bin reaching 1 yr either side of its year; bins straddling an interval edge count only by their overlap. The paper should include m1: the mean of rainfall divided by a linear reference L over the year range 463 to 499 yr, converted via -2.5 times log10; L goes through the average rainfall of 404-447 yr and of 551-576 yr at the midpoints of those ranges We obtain 0.222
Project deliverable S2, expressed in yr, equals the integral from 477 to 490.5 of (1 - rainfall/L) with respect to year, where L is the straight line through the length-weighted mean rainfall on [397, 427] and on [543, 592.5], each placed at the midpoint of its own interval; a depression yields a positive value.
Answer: 1.80 yr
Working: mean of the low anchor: 2.91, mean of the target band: 2.5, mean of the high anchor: 2.85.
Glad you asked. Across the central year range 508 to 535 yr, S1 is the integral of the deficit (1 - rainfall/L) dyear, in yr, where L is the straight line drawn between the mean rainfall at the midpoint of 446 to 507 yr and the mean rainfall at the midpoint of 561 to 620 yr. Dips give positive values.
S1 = 6.6 yr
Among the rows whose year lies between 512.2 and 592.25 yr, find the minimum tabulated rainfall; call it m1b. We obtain 1.134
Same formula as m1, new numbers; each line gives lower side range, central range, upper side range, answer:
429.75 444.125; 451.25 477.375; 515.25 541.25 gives 0.181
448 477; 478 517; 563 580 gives 0.215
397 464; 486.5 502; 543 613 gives 0.224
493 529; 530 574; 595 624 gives -0.161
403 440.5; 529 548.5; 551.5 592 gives 0.060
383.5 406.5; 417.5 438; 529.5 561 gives 0.030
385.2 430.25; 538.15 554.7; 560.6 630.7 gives 0.094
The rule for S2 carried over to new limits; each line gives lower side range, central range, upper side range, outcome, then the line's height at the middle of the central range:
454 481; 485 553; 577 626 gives 8.8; 2.55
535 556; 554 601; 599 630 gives 1.1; 2.98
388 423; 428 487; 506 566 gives 5.1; 2.7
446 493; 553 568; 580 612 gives 0.2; 2.85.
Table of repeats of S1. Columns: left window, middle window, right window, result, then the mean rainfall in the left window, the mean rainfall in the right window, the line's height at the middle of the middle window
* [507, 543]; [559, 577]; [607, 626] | -1.13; 2.12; 3.24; 2.64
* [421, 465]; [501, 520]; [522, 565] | 8.75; 2.62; 2.71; 2.68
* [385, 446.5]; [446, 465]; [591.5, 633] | 3.29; 2.85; 3.2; 2.92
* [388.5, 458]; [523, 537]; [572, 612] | 1.61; 2.81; 3.01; 2.94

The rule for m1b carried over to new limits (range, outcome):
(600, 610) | 3.078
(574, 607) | 2.826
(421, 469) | 1.964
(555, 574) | 2.687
